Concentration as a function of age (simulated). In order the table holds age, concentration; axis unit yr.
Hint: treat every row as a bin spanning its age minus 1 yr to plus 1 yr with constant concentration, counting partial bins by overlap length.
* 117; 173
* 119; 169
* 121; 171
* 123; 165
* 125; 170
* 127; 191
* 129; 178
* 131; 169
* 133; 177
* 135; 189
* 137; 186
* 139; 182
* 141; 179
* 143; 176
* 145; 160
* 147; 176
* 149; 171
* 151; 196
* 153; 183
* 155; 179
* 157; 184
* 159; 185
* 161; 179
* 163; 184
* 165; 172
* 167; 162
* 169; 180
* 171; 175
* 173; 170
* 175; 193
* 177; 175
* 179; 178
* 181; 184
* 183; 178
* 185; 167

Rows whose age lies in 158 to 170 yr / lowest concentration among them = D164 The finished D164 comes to 162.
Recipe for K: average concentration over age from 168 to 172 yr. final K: 178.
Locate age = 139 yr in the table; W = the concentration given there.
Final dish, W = 182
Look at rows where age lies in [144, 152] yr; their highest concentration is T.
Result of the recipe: 196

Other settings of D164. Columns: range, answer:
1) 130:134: 169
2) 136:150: 160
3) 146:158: 171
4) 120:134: 165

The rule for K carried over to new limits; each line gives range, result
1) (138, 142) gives 180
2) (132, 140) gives 184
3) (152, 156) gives 181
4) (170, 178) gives 178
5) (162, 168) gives 173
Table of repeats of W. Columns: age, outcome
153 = 183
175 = 193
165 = 172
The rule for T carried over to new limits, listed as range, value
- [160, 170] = 184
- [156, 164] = 185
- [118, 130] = 191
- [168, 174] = 180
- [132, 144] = 189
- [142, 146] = 176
